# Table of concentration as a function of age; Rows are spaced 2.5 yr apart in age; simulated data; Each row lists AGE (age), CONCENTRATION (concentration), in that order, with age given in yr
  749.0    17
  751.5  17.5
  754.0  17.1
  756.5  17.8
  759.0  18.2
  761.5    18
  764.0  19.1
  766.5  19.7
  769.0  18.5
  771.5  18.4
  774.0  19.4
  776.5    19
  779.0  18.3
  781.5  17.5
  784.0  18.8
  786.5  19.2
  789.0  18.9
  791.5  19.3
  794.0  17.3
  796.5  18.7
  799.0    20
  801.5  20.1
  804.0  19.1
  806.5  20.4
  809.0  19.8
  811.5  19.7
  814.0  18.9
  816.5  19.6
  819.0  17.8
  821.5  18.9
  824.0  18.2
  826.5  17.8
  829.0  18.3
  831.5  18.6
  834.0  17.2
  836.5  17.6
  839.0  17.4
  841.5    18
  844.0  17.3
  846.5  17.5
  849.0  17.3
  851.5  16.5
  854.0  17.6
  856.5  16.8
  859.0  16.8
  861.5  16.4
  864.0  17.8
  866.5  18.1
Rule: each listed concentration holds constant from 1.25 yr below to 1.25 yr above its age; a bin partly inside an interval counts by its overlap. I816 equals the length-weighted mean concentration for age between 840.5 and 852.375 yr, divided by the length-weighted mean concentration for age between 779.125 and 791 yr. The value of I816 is 0.9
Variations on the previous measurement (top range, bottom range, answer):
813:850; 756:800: 0.96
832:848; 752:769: 0.96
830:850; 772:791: 0.94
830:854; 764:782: 0.93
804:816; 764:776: 1.03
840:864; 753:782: 0.93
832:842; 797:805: 0.90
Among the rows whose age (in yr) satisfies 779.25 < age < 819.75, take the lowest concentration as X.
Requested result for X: 17.3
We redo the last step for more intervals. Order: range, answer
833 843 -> 17.2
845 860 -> 16.5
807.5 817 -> 18.9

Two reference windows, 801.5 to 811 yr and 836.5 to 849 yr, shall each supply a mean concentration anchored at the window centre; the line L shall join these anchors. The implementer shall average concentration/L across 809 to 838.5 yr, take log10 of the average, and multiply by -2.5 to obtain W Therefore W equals 0.02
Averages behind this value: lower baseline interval 19.8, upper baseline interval 17.5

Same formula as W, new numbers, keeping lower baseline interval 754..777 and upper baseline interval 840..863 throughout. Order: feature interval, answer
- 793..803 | -0.061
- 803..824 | -0.084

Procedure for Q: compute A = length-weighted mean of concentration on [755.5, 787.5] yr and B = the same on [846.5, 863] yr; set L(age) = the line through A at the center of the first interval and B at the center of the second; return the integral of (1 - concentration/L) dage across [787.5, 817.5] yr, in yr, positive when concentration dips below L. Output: -2.2 yr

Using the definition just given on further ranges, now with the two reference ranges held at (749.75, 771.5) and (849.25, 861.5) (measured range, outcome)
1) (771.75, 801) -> -1.5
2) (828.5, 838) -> -0.4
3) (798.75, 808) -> -1.2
